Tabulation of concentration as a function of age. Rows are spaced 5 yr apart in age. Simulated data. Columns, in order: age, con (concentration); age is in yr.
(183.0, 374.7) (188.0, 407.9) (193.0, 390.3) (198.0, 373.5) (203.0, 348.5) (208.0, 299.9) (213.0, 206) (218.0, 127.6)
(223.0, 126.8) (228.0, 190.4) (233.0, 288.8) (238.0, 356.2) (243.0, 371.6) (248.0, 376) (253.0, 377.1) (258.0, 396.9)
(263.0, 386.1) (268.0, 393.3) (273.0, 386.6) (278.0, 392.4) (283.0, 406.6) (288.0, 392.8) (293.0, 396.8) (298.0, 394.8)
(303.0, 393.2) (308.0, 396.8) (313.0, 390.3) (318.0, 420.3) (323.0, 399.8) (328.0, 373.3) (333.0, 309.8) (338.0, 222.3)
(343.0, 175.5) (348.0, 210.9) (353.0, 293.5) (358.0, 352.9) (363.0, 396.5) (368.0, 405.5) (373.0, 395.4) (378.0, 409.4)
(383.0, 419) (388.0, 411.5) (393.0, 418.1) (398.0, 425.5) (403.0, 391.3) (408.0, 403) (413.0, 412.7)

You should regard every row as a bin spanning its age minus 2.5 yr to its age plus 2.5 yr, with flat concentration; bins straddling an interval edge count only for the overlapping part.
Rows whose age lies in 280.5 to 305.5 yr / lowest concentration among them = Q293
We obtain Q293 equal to 392.8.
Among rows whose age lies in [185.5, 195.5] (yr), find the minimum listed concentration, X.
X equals 390.3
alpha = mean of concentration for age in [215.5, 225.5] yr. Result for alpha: 127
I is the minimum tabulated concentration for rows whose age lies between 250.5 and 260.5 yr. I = 377.1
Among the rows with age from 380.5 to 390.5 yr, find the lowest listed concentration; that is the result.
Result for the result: 411.5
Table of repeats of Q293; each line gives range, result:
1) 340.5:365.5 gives 175.5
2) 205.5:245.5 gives 126.8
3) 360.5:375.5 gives 395.4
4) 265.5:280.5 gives 386.6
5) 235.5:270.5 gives 356.2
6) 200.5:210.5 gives 299.9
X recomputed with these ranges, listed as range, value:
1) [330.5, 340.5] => 222.3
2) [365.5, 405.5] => 391.3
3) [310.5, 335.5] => 309.8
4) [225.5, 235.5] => 190.4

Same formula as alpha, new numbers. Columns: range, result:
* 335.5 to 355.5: 226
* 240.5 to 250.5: 374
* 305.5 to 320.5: 402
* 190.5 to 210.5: 353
